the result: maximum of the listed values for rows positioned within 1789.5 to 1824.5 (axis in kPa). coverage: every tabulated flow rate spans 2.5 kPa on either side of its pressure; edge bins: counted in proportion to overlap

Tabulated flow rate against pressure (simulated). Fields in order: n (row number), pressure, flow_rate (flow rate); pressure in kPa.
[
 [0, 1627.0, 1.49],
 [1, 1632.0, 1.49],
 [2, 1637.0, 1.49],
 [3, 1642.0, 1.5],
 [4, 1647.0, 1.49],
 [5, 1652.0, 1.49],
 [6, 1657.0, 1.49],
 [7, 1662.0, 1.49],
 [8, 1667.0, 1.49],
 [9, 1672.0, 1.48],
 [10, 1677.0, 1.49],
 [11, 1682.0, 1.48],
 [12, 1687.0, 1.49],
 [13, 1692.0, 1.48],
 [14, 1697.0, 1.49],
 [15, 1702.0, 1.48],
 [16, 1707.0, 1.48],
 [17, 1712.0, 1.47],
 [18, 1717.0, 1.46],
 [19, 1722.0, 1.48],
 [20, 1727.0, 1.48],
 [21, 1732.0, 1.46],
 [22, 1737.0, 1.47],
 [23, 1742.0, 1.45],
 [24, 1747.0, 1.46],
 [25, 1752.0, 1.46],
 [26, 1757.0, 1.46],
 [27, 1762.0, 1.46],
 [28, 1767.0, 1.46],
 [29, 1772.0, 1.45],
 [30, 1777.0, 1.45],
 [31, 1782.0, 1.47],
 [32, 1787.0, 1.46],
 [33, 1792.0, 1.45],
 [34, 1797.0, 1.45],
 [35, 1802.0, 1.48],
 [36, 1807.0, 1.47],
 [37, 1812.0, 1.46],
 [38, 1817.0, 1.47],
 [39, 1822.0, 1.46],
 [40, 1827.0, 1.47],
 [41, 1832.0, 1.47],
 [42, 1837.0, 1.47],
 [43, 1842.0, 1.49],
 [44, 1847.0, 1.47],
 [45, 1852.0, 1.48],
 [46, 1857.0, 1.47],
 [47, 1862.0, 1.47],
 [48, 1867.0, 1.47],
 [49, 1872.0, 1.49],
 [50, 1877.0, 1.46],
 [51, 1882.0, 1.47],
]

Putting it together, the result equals 1.48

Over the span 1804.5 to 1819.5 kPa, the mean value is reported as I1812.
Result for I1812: 1.47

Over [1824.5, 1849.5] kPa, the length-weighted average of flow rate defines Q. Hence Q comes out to 1.47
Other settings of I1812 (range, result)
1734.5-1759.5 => 1.46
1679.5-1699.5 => 1.49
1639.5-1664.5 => 1.49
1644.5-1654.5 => 1.49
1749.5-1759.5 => 1.46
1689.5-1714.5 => 1.48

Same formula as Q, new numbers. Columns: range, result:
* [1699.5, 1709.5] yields 1.48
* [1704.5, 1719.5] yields 1.47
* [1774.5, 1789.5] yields 1.46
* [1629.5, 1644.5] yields 1.49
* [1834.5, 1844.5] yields 1.48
